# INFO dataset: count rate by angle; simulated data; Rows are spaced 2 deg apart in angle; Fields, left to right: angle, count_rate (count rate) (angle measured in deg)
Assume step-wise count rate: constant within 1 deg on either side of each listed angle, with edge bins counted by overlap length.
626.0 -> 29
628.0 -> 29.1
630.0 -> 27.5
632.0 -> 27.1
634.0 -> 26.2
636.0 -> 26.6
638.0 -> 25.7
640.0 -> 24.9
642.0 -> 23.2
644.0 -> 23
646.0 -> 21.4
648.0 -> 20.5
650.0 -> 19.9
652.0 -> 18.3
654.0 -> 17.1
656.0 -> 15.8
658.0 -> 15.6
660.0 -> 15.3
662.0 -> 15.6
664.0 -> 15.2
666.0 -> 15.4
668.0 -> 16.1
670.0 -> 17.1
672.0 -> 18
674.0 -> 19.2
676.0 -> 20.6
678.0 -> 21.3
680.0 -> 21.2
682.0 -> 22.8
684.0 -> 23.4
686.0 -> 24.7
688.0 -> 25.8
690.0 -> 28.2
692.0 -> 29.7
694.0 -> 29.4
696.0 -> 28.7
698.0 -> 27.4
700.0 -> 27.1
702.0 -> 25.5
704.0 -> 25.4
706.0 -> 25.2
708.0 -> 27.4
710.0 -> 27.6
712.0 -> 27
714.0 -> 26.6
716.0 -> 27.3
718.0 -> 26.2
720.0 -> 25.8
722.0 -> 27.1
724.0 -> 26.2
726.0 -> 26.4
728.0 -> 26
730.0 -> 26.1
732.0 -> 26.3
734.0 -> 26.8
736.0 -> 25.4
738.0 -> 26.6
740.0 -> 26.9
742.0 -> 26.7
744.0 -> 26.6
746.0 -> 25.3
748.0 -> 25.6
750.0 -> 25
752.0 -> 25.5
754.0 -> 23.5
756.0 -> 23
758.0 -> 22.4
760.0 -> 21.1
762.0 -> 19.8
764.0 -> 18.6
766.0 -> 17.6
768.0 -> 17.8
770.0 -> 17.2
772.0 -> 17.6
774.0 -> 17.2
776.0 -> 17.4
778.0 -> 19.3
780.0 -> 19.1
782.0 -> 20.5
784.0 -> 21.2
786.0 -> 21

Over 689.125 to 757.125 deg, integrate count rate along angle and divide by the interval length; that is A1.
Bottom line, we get 26.4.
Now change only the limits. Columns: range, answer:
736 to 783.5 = 21.8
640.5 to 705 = 21.5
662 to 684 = 18.8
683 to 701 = 27.2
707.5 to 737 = 26.5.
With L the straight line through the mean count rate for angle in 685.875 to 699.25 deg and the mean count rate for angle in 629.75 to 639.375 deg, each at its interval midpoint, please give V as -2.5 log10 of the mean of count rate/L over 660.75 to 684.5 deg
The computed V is 0.42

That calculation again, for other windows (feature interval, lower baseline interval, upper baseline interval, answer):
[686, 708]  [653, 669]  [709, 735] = -0.225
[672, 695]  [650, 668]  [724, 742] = -0.213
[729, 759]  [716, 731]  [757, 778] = -0.122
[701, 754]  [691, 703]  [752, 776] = -0.090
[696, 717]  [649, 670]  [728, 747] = -0.195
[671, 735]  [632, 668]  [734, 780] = -0.206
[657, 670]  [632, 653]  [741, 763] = 0.434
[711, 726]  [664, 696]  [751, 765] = -0.202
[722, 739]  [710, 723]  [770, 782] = -0.066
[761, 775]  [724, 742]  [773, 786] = 0.170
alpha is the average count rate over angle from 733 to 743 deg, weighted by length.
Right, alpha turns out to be 26.5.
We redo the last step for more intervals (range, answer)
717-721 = 26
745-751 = 25.3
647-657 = 18.3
